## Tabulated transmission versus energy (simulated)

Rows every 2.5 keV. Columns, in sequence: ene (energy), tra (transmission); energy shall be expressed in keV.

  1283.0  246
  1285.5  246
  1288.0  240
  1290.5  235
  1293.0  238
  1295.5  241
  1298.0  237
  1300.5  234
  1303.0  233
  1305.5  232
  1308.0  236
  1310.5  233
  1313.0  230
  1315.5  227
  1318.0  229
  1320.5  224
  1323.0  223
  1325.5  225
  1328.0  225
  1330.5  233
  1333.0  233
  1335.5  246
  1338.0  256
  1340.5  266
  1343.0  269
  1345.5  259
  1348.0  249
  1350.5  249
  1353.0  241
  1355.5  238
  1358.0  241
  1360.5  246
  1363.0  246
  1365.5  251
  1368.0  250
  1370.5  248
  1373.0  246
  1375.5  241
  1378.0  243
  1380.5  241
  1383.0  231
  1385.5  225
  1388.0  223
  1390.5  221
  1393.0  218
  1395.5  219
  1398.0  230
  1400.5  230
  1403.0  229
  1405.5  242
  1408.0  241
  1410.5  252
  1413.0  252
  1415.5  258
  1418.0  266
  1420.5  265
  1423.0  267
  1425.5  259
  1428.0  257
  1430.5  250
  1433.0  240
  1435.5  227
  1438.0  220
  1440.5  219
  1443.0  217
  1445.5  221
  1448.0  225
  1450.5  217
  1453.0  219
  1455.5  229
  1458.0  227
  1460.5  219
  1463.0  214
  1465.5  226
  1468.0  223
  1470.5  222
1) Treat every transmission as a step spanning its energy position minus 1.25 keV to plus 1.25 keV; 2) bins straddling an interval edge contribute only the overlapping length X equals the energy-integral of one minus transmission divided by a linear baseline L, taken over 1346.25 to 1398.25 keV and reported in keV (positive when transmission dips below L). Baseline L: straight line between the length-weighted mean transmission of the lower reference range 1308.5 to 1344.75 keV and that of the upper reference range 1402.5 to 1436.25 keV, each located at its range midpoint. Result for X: 1.2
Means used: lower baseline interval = 237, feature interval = 238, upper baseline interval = 251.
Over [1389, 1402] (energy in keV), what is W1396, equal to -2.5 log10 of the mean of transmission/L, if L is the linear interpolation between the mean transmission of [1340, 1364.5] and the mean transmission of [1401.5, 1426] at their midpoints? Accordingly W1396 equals 0.13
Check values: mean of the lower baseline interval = 250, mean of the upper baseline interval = 253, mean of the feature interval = 224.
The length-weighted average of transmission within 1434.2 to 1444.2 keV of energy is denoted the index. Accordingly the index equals 221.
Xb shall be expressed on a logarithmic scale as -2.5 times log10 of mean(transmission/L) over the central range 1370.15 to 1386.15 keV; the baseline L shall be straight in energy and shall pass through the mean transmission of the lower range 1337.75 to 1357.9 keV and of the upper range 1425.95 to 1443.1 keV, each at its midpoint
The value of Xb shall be 0.03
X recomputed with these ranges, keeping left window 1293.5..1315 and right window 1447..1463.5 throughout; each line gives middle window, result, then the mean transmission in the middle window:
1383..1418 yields -1.3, 235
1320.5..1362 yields -2.1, 243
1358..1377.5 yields -1.5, 246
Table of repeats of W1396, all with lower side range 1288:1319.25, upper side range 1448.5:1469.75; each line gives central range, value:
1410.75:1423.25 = -0.158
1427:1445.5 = -0.038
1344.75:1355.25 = -0.080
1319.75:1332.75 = 0.027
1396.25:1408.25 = -0.033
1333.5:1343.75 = -0.114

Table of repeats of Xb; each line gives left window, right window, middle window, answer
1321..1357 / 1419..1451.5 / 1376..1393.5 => 0.05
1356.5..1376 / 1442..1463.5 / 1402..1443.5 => -0.07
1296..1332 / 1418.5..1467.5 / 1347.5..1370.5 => -0.07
